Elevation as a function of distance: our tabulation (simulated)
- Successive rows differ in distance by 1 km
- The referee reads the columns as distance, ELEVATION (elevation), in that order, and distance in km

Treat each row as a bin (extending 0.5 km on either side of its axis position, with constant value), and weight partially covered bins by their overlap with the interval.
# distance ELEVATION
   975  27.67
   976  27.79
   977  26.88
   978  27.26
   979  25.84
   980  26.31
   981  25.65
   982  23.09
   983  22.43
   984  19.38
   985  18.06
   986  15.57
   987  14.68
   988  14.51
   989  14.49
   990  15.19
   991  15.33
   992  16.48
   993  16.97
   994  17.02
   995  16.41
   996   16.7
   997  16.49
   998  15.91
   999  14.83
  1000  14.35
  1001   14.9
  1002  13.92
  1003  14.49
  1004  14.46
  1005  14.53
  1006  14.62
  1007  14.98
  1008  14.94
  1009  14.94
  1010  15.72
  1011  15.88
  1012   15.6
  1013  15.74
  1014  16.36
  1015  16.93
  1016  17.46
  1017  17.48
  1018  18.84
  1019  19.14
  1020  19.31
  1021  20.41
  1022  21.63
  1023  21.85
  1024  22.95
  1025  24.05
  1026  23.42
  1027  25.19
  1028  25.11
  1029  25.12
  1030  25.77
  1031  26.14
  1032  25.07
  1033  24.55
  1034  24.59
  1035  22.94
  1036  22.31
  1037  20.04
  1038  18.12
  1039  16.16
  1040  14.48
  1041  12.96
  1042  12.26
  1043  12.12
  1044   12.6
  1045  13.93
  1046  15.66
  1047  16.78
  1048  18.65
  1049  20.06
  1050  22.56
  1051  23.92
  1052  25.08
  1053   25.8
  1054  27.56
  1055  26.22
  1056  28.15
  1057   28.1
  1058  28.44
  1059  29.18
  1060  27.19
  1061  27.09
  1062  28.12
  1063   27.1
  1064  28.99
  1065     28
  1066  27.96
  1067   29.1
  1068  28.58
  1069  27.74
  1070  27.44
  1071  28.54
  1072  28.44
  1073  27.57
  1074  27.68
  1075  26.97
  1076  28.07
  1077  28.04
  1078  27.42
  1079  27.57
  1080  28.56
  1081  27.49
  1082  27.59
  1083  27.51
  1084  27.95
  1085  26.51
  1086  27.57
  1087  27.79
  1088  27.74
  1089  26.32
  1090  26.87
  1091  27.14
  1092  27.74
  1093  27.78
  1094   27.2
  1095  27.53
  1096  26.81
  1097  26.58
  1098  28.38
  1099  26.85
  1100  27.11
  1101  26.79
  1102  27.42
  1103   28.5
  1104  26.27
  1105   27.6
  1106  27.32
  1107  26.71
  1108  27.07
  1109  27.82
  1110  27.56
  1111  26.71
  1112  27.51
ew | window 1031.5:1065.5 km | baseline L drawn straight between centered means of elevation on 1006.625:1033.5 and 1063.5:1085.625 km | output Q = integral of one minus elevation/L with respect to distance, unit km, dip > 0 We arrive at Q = 2.99 km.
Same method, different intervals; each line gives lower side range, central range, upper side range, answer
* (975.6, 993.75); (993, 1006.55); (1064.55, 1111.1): 3.8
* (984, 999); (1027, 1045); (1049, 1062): 2.4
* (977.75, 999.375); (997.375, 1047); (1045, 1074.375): 8.4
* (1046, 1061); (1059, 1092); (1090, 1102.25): -2.3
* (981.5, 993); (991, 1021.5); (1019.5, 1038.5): 5.6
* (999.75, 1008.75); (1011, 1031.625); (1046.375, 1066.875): -2.8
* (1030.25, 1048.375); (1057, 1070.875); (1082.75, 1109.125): -3.6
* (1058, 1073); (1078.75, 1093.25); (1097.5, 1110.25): 0.1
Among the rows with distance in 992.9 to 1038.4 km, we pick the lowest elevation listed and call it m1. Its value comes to 13.92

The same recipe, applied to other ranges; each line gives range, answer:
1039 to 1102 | 12.12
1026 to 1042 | 12.26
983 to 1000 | 14.35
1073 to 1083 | 26.97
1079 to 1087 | 26.51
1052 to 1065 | 25.08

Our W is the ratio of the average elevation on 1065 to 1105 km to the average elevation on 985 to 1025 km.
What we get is 1.7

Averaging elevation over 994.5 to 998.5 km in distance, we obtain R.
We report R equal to 16.4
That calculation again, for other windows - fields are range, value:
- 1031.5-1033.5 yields 24.8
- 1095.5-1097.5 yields 26.7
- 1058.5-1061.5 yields 27.8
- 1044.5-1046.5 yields 14.8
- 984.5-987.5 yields 16.1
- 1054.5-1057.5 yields 27.5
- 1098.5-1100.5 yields 27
